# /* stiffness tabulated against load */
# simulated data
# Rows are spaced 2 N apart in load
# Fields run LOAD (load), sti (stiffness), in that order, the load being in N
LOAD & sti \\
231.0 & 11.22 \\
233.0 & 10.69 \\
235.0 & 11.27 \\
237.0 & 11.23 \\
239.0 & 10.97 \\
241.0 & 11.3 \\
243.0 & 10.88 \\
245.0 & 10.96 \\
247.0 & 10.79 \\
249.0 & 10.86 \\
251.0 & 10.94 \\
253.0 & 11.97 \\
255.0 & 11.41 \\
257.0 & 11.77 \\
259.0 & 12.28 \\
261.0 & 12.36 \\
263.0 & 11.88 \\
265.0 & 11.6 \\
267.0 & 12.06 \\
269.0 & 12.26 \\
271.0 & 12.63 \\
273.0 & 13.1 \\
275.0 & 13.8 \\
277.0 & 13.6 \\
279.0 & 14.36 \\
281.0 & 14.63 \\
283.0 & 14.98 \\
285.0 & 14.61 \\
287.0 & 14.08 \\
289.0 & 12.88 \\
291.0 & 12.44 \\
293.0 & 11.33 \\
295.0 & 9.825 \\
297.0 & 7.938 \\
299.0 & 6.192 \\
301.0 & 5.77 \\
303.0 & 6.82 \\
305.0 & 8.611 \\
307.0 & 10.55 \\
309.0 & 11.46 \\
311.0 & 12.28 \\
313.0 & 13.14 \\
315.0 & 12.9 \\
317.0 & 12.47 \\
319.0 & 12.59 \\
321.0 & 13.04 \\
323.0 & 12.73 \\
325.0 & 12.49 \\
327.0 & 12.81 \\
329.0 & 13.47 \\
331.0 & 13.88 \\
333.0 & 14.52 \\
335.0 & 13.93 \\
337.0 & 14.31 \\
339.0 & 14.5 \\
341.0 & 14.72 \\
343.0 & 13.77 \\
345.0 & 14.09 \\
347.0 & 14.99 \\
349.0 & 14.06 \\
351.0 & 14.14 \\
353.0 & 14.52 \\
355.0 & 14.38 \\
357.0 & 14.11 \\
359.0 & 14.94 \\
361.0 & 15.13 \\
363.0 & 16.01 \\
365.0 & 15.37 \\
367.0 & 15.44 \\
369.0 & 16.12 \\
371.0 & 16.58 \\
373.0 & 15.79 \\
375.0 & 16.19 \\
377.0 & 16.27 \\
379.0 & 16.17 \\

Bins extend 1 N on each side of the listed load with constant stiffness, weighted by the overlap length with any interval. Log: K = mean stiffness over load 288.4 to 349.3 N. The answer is 12.1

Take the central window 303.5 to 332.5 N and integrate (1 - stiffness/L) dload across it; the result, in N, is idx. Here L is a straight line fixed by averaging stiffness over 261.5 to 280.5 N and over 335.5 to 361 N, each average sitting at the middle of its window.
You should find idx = 3.2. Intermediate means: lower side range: 12.8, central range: 12.3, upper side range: 14.4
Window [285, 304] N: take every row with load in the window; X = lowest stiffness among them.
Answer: 5.77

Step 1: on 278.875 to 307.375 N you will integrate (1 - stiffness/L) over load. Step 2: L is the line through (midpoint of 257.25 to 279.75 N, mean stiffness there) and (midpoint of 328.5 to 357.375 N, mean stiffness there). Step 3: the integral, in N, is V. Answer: 4.8 N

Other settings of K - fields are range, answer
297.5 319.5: 10.1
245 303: 11.8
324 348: 14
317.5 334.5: 13.2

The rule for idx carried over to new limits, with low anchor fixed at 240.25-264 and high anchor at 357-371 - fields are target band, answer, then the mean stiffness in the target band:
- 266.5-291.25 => -2.27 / 13.6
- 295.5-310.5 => 5.55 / 8.38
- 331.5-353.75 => 0.60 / 14.3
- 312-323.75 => 0.85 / 12.8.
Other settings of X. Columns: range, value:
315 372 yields 12.47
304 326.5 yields 8.611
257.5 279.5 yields 11.6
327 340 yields 12.81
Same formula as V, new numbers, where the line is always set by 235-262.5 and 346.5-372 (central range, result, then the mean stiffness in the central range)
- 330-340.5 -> 0.01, 14.3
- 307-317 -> 0.91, 12.3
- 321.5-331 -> 0.66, 13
